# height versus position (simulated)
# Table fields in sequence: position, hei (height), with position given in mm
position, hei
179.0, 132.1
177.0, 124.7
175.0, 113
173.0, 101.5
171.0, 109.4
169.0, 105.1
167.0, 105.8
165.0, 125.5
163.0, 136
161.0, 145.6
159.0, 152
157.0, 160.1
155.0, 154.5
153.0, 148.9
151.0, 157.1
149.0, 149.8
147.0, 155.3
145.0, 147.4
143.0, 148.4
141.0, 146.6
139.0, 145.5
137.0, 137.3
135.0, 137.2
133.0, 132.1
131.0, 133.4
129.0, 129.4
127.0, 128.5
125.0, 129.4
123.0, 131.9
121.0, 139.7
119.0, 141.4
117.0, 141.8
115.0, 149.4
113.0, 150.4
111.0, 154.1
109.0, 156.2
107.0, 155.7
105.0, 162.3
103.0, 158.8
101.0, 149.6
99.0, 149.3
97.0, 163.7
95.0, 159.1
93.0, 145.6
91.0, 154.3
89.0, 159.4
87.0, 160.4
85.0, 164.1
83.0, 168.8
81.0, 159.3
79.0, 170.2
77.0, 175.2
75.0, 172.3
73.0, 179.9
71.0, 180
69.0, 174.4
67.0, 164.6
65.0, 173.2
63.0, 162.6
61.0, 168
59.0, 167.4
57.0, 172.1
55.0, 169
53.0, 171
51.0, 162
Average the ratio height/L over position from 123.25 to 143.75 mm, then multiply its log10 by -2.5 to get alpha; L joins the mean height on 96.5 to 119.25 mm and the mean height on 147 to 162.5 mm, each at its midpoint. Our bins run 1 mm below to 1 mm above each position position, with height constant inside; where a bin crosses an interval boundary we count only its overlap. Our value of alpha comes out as 0.12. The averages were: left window 153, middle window 136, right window 152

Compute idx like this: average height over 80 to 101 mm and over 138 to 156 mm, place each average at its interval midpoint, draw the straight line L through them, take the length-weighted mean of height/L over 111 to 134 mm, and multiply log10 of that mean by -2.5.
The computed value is 0.119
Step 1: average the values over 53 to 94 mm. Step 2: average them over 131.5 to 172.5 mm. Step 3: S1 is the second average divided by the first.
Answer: 0.8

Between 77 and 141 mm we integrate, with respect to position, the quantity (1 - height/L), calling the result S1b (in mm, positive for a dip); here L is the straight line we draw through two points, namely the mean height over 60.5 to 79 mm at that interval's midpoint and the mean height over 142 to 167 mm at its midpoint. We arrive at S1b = 4.5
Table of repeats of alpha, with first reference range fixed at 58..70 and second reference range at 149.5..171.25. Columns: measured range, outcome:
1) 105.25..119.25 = 0.01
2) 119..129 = 0.13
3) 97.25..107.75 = 0.00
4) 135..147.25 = -0.01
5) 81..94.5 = 0.01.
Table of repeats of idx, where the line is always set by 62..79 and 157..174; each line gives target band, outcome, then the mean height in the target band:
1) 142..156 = -0.14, 152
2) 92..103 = 0.04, 154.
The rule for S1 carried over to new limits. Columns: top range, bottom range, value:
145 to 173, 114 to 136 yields 1.01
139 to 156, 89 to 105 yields 0.97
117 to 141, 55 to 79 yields 0.79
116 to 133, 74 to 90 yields 0.81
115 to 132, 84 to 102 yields 0.87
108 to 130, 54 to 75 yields 0.82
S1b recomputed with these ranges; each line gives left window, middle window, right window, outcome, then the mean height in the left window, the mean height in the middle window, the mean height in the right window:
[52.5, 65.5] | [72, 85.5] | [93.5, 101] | -0.68 mm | 169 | 170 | 156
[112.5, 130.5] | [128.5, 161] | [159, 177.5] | -4.44 mm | 138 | 146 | 120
